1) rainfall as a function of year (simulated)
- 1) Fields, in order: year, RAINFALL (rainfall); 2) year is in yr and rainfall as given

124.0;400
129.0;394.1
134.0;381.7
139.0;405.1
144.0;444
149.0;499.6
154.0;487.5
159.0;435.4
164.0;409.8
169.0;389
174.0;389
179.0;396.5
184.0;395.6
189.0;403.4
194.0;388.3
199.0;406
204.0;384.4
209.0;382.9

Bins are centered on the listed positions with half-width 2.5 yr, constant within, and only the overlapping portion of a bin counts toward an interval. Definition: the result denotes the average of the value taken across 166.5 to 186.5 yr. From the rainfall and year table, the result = 393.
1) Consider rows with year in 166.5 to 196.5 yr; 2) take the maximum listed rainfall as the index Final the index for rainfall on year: 403.4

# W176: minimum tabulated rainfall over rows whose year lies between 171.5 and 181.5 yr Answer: 389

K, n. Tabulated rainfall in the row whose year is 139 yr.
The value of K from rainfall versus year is 405.1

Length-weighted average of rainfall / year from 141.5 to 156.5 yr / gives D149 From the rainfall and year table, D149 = 477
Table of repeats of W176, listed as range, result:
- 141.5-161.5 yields 435.4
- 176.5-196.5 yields 388.3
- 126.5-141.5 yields 381.7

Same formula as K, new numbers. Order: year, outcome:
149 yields 499.6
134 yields 381.7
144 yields 444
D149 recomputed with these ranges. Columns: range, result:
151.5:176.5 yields 422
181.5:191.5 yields 400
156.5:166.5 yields 423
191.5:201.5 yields 397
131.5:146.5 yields 410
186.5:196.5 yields 396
